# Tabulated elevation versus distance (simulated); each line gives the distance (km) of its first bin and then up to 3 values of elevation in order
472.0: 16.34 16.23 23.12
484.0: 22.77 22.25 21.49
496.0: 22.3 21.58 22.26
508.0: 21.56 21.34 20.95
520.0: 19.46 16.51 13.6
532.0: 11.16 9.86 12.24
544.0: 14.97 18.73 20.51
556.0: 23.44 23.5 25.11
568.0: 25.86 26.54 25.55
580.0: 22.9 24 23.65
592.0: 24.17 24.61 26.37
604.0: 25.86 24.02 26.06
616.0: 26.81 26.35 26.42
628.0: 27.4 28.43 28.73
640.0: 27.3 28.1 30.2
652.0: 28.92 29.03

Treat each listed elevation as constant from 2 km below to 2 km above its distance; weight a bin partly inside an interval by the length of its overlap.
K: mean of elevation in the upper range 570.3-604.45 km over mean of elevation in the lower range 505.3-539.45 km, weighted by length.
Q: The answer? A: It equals 1.5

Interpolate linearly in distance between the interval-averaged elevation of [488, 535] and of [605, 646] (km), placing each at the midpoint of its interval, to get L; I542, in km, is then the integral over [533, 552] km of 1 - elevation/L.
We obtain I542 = 6.1 km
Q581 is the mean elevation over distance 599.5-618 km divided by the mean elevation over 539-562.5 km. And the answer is 1.33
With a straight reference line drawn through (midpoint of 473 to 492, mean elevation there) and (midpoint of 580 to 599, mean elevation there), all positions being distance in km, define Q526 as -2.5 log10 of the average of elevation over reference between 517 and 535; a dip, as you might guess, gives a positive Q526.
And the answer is 0.41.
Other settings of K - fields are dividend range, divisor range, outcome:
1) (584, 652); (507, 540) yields 1.62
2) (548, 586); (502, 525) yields 1.16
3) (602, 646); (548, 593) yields 1.13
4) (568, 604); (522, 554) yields 1.69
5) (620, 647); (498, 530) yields 1.41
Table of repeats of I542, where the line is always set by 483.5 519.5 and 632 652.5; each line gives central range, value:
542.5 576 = 2.7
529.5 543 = 6.9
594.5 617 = 1.0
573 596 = 1.4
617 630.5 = 0.4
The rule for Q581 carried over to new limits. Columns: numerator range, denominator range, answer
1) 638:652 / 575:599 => 1.18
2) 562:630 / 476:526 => 1.20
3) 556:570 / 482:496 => 1.11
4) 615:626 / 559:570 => 1.06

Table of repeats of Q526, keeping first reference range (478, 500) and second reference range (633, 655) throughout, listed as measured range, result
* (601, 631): 0.053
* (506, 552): 0.396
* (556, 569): 0.035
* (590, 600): 0.079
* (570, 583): 0.041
